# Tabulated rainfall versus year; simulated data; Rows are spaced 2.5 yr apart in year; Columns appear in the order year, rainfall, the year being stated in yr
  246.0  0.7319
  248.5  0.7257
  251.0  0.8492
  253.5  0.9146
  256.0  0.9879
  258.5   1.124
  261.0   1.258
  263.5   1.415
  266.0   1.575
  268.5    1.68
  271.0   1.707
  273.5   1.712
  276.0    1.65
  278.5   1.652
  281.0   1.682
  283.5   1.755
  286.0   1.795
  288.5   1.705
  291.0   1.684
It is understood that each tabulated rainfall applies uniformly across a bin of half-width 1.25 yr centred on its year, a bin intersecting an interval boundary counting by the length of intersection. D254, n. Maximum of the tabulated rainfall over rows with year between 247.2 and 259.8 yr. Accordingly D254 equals 1.124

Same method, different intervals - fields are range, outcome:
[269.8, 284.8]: 1.755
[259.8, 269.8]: 1.68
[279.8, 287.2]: 1.795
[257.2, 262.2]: 1.258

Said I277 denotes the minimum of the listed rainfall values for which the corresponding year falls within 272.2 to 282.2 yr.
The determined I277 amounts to 1.65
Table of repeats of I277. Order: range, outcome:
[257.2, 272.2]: 1.124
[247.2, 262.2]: 0.7257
